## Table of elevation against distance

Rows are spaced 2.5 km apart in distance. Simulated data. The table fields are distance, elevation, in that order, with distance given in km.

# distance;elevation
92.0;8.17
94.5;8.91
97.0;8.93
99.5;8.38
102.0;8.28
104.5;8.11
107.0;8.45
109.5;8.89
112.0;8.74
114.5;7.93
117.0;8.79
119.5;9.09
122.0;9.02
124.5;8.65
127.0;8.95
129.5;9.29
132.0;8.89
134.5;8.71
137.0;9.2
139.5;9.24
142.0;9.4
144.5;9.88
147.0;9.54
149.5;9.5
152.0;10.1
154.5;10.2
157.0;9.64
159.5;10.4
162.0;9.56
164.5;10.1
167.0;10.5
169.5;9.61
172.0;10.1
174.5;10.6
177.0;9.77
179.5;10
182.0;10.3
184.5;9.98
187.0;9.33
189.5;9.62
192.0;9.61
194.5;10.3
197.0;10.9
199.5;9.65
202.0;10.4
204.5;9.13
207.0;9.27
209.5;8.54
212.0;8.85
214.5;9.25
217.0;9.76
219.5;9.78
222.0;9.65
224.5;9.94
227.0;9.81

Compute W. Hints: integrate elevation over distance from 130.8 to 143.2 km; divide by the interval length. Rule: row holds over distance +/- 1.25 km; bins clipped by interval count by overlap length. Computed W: 9.09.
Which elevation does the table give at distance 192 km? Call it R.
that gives 9.61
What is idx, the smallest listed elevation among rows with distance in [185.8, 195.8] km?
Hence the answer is 9.33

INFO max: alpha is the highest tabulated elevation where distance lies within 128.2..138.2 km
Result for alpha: 9.29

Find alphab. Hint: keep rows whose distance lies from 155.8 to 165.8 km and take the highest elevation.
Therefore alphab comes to 10.4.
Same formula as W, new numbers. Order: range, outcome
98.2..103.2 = 8.34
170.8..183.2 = 10.2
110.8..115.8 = 8.34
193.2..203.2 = 10.3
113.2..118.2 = 8.36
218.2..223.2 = 9.72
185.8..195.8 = 9.72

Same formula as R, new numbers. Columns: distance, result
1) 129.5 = 9.29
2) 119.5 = 9.09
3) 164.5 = 10.1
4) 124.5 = 8.65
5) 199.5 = 9.65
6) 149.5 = 9.5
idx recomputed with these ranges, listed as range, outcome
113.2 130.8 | 7.93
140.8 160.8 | 9.4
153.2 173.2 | 9.56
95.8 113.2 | 8.11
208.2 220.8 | 8.54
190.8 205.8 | 9.13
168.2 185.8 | 9.61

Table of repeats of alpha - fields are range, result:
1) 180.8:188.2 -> 10.3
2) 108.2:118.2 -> 8.89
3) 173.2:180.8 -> 10.6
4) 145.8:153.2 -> 10.1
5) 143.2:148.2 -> 9.88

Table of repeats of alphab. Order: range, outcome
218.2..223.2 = 9.78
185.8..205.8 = 10.9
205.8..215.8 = 9.27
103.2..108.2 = 8.45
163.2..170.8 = 10.5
